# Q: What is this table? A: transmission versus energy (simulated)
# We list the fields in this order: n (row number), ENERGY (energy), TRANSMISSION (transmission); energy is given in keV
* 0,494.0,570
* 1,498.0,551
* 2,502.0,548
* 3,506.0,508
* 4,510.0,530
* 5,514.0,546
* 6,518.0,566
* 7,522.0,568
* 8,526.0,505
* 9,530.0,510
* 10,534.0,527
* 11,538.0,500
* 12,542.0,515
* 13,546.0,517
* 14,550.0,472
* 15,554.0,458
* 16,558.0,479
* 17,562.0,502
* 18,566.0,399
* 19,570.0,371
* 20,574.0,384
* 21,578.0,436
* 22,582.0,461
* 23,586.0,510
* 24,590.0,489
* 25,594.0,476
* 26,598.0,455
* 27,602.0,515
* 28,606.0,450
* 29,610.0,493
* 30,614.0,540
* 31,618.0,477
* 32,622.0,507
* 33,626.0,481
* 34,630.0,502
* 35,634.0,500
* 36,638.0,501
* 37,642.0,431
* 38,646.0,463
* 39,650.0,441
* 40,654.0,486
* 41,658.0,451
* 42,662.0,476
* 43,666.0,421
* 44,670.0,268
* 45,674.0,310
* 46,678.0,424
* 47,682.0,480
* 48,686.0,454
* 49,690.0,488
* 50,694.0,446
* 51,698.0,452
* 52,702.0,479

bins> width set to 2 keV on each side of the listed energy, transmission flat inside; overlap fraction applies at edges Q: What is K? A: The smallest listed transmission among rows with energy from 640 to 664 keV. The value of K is 431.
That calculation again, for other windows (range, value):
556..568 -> 399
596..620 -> 450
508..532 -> 505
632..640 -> 500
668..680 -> 268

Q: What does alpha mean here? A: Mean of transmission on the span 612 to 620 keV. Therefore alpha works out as 508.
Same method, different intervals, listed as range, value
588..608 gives 477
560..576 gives 414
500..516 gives 533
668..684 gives 370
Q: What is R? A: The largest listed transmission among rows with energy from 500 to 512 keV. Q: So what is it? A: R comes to 548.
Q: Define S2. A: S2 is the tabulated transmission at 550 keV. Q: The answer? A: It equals 472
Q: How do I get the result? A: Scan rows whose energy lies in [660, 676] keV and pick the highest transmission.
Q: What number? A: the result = 476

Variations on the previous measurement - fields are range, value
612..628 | 540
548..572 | 502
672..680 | 424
